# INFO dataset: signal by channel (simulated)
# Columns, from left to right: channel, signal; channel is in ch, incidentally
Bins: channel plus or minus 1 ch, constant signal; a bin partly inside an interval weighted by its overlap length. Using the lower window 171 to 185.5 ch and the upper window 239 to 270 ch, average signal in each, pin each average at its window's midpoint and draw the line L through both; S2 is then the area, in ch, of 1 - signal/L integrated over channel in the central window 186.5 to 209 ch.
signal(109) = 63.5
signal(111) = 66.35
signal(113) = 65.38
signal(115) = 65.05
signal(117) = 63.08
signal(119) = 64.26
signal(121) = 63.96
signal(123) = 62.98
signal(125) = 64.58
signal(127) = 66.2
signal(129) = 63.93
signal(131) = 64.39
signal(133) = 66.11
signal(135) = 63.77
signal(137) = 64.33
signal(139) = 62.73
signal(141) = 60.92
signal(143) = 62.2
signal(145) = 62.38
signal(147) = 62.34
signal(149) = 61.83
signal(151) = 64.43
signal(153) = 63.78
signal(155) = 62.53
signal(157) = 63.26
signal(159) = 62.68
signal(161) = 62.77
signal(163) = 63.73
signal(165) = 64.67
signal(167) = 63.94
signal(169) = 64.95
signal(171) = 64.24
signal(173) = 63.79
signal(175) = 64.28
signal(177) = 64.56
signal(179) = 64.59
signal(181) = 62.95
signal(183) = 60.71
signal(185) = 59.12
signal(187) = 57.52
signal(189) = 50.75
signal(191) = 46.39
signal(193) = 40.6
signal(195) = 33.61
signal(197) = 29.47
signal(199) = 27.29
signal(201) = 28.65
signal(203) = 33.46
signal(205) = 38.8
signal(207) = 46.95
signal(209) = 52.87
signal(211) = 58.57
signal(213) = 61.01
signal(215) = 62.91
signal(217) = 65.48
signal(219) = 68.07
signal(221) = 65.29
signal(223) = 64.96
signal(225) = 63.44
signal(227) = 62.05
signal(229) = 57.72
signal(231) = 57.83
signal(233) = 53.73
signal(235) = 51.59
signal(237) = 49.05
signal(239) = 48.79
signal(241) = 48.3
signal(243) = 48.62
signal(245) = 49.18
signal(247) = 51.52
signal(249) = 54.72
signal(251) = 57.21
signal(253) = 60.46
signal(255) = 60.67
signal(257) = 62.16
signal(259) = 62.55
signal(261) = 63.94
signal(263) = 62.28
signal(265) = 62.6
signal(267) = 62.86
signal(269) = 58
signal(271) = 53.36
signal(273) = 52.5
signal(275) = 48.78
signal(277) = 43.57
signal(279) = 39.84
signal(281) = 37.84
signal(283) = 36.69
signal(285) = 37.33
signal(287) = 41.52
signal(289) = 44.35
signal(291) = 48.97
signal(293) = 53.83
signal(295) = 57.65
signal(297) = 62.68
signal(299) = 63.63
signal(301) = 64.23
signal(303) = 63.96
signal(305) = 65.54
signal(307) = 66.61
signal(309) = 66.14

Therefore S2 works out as 8.05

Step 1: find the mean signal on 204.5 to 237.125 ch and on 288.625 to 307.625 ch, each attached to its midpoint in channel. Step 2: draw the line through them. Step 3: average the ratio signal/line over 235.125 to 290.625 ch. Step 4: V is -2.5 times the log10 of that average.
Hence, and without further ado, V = 0.14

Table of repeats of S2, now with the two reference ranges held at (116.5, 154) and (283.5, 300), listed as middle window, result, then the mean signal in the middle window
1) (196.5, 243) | 3.6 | 52.2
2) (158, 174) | -0.7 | 63.8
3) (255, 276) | -2.4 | 59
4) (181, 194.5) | 1.5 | 52.6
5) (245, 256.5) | -0.5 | 56.5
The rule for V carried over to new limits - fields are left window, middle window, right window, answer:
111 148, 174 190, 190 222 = -0.152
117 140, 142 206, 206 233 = 0.127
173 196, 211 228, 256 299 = -0.177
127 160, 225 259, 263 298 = -0.029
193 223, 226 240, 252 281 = -0.058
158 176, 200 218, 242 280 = 0.202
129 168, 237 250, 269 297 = 0.034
